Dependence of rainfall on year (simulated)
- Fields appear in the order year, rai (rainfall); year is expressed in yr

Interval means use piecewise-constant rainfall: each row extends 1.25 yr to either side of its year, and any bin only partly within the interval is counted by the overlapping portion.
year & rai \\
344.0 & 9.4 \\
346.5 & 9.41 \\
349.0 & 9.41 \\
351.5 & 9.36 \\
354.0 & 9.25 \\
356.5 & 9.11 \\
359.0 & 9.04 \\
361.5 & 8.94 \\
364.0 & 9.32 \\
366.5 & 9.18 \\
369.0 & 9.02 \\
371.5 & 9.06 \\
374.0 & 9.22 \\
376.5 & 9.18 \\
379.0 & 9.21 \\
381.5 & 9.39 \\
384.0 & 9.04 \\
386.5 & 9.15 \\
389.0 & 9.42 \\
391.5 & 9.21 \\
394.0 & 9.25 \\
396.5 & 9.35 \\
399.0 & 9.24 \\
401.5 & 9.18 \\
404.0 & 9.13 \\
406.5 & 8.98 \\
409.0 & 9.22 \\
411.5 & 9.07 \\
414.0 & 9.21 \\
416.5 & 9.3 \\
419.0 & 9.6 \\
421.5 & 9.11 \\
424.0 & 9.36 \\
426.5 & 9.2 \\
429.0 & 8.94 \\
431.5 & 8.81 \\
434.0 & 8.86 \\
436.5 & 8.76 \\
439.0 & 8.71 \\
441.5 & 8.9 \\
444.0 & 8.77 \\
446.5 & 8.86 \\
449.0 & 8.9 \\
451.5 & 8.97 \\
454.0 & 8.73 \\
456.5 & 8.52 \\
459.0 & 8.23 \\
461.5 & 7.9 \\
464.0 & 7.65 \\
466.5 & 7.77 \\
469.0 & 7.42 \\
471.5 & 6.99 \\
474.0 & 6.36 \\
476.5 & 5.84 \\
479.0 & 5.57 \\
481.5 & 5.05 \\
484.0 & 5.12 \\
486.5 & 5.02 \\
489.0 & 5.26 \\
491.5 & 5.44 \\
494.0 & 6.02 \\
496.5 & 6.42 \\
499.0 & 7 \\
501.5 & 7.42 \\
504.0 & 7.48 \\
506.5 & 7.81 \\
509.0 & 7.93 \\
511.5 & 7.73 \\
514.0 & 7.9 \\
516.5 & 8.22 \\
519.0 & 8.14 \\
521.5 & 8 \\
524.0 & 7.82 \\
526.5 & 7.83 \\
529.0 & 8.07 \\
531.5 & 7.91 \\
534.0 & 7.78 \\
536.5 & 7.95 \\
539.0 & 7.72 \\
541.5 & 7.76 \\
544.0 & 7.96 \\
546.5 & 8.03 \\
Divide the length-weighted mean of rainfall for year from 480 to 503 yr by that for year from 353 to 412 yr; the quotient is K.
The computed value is 0.64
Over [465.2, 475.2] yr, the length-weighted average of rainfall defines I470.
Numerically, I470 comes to 7.14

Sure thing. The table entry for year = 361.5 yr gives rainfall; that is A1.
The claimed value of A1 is 8.94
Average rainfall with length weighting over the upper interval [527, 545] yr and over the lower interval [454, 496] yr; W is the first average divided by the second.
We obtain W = 1.20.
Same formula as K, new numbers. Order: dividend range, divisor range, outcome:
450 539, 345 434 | 0.79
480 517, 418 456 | 0.74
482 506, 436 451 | 0.70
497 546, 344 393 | 0.85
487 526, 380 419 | 0.78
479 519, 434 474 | 0.80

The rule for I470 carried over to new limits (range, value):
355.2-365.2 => 9.1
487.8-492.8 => 5.36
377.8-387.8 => 9.2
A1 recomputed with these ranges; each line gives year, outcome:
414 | 9.21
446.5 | 8.86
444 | 8.77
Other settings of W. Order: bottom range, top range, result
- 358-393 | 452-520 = 0.76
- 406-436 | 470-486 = 0.64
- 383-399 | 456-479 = 0.79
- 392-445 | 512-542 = 0.87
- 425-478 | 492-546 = 0.93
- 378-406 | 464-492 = 0.66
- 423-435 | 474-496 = 0.61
